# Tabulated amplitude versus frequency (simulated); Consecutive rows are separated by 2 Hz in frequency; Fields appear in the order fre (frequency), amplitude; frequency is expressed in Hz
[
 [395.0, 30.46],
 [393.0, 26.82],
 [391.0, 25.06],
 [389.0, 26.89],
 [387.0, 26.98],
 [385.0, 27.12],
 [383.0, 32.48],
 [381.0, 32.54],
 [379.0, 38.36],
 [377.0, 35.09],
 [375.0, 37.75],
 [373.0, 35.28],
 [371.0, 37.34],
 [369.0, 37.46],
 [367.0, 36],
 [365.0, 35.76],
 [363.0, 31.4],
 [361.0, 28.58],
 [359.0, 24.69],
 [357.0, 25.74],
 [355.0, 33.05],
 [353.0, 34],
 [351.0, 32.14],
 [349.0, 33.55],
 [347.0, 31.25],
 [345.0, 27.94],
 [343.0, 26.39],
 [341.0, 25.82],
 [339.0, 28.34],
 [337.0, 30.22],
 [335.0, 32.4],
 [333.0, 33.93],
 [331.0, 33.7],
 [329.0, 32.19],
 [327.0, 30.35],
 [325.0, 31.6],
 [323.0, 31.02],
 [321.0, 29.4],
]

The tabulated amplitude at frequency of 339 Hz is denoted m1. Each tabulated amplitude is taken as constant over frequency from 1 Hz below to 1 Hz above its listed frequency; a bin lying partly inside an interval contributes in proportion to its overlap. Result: 28.34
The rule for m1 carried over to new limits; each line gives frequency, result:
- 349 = 33.55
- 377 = 35.09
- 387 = 26.98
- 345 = 27.94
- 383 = 32.48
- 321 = 29.4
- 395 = 30.46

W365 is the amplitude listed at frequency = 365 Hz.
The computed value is 35.76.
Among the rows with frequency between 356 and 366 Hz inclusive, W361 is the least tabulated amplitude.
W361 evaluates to 24.69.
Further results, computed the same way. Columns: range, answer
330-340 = 28.34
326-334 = 30.35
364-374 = 35.28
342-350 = 26.39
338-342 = 25.82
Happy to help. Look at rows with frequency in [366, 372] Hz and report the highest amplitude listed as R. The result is 37.46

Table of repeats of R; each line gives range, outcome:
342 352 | 33.55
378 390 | 38.36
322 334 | 33.93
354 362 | 33.05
